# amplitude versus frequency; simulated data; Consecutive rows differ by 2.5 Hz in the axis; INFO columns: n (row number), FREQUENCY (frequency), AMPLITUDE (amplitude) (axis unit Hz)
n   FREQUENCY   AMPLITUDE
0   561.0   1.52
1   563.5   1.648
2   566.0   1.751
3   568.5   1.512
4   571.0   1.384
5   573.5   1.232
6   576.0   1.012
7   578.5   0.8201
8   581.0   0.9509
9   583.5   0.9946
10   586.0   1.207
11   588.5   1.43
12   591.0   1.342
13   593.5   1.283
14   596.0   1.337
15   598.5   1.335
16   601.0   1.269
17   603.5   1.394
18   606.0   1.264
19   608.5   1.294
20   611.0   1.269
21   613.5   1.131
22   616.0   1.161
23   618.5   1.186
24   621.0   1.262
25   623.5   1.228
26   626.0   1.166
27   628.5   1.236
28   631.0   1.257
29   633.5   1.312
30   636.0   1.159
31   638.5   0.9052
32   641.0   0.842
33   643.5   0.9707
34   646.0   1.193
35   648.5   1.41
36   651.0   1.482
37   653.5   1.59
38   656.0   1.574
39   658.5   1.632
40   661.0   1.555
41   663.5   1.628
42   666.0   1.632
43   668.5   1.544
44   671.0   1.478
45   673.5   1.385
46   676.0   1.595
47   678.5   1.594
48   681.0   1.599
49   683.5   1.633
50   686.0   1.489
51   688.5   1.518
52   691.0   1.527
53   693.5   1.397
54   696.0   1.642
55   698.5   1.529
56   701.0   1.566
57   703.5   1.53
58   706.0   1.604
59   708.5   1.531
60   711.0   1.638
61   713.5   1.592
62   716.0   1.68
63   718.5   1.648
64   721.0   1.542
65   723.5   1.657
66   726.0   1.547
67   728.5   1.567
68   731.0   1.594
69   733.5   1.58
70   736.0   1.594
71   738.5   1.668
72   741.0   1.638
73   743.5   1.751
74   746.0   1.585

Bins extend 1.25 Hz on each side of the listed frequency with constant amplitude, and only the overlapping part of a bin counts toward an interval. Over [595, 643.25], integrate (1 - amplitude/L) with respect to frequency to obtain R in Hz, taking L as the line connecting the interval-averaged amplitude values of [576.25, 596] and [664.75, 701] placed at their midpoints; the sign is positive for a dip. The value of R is 2.7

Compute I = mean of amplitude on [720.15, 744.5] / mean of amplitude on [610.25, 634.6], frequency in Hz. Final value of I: 1.3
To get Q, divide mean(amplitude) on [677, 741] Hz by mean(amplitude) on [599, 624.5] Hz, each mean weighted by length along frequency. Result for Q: 1.3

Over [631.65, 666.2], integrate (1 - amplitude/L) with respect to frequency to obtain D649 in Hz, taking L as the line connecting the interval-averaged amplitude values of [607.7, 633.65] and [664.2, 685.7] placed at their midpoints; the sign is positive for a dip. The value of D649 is 1.6 Hz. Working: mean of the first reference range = 1.22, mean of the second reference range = 1.56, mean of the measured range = 1.34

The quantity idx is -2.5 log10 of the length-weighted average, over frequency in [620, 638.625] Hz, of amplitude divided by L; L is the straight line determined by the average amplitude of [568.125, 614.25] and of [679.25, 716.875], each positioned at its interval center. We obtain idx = 0.12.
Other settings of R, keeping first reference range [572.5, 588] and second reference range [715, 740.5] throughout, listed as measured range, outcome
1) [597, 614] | -2.1 Hz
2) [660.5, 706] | -3.5 Hz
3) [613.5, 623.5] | 0.0 Hz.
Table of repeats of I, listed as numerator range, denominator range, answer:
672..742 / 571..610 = 1.29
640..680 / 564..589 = 1.17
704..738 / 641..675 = 1.11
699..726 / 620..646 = 1.40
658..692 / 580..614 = 1.24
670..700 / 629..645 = 1.41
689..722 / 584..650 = 1.28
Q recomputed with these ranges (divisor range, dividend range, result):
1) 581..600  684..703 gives 1.22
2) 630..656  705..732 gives 1.30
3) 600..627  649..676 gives 1.25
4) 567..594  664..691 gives 1.29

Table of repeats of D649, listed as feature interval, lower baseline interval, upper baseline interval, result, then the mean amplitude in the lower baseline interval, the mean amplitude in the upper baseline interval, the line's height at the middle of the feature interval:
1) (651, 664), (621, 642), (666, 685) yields -1.8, 1.15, 1.55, 1.39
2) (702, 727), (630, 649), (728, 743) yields -1.5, 1.12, 1.62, 1.51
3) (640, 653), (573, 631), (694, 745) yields 1.4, 1.21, 1.6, 1.36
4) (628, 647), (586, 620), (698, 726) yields 3.8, 1.28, 1.59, 1.38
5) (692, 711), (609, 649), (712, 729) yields -0.4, 1.17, 1.61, 1.52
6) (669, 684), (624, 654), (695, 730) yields -1.5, 1.2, 1.59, 1.4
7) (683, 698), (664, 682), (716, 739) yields 0.4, 1.55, 1.6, 1.57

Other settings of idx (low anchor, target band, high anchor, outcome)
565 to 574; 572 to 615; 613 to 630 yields 0.11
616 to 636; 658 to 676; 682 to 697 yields -0.09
